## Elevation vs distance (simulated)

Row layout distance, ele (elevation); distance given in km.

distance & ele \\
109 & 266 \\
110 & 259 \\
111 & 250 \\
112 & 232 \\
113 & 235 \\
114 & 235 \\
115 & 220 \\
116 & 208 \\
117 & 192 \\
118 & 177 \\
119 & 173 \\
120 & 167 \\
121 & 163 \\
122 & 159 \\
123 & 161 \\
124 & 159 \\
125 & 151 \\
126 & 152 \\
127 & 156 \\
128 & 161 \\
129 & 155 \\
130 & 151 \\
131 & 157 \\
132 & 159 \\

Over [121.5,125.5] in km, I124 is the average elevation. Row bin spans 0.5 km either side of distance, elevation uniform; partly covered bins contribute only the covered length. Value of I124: 158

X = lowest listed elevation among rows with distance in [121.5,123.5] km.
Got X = 159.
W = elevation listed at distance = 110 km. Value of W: 259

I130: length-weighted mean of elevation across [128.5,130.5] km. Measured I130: 153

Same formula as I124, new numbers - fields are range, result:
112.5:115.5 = 230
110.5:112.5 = 241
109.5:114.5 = 242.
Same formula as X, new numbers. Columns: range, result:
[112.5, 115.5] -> 220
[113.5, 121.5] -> 163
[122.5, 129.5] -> 151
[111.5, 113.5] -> 232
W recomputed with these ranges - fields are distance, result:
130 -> 151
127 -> 156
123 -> 161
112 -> 232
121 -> 163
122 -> 159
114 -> 235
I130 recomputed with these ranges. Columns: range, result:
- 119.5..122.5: 163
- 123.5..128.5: 156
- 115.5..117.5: 200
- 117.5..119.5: 175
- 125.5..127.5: 154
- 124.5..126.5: 152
